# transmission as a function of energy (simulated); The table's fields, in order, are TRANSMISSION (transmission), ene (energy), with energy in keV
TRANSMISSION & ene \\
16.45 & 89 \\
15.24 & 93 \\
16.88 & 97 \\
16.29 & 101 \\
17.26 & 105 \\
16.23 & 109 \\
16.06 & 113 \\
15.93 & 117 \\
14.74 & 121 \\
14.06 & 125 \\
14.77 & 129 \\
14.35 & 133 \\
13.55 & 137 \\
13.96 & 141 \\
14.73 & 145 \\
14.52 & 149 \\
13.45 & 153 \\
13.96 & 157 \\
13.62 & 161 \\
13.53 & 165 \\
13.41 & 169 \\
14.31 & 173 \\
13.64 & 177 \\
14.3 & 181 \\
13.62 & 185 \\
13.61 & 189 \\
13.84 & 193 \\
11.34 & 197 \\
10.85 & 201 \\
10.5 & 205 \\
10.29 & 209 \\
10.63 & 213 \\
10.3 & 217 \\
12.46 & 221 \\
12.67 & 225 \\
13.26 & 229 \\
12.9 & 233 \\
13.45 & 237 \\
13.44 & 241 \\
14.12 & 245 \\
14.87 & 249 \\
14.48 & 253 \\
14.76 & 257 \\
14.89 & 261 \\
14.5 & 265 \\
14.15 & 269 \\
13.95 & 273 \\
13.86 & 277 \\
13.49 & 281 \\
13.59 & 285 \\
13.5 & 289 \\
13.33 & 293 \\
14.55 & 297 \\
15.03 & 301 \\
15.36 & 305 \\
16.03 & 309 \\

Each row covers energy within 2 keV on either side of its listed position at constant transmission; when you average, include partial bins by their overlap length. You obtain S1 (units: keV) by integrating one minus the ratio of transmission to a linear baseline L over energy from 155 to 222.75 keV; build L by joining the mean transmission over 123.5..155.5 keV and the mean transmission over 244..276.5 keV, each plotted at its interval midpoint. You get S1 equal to 7.97 keV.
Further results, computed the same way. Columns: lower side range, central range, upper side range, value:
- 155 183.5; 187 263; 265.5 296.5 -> 5.65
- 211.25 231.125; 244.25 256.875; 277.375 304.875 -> -1.77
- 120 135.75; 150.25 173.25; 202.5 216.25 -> -1.67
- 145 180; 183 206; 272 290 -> 2.41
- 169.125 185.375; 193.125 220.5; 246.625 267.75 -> 6.24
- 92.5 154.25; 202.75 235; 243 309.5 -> 6.65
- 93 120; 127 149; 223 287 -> 2.07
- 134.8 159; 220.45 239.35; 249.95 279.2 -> 1.70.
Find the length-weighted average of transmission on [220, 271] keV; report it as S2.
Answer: 13.9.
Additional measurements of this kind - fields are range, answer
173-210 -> 12.6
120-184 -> 14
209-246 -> 12.4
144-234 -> 12.8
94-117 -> 16.4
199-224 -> 10.9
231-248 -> 13.6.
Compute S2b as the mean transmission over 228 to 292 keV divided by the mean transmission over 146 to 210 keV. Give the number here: 1.06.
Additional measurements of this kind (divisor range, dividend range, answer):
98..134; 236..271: 0.92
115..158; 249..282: 1.00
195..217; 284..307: 1.33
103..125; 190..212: 0.72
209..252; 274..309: 1.11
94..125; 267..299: 0.86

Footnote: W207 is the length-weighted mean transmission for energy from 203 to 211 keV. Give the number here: 10.4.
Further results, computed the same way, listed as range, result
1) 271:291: 13.7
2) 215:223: 11.4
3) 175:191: 13.8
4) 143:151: 14.6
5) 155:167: 13.7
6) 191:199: 12.6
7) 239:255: 14.2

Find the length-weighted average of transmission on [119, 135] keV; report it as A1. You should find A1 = 14.5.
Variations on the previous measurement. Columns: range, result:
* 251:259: 14.6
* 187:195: 13.7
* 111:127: 15.2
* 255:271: 14.6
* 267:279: 14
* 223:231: 13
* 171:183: 14.1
